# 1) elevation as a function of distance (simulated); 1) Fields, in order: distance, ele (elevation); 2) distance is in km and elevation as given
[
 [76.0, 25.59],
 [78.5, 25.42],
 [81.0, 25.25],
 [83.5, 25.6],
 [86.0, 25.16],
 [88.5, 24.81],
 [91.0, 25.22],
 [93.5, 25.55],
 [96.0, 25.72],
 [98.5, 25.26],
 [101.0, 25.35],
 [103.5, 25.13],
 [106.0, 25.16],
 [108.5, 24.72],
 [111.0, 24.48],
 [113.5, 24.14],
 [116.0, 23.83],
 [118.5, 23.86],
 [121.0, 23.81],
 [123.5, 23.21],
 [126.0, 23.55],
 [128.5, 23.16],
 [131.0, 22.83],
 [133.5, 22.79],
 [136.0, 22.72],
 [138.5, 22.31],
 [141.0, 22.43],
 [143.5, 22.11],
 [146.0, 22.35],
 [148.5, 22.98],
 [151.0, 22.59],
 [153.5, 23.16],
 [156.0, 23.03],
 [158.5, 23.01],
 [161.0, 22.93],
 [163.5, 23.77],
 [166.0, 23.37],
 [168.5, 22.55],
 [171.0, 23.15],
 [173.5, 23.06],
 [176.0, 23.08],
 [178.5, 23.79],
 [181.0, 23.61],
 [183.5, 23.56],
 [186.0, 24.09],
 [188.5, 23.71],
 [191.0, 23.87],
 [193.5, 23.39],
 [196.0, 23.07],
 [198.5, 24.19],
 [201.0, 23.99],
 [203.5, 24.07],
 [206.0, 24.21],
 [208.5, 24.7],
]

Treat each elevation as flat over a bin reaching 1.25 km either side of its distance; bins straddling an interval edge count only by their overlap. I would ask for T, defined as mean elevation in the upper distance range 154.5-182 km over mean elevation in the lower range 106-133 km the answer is 0.98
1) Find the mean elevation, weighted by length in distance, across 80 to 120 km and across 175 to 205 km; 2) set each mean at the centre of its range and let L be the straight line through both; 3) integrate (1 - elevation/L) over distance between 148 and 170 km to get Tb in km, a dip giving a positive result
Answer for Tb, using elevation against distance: 0.99 km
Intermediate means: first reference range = 24.9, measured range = 23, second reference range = 23.7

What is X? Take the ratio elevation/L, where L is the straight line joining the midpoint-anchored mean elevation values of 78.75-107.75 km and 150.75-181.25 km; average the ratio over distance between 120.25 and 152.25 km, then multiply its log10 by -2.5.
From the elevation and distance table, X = 0.06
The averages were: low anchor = 25.3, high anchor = 23.2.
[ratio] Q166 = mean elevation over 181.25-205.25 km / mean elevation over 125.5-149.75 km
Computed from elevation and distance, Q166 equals 1.05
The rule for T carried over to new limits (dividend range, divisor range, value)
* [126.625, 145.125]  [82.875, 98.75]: 0.89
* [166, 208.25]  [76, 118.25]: 0.94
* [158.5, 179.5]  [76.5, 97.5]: 0.91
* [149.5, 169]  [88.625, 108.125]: 0.91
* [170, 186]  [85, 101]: 0.93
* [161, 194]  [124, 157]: 1.03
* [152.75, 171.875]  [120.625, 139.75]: 1.00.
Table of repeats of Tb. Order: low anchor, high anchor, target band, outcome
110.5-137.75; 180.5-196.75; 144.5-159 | 0.43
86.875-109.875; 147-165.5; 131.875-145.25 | 0.70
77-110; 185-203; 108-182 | 3.91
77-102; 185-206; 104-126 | 0.72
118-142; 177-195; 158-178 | 0.29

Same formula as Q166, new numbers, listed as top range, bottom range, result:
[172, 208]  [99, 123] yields 0.97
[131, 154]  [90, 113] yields 0.90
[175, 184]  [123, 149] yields 1.03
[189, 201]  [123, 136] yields 1.03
